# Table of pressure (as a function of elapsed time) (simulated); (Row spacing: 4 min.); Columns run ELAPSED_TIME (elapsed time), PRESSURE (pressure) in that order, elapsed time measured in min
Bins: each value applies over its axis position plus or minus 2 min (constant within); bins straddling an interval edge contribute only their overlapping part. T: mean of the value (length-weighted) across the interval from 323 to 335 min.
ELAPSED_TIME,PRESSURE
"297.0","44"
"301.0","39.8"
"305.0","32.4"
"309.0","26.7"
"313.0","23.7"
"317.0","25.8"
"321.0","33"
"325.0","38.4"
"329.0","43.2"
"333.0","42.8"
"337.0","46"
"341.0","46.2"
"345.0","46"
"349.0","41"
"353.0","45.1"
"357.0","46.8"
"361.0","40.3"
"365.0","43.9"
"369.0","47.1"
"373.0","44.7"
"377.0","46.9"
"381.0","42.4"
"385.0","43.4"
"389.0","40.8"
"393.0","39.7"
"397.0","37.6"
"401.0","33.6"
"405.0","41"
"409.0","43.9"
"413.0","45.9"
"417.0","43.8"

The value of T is 41.5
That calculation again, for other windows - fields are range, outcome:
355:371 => 44.5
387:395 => 40.2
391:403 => 37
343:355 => 44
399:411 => 39.5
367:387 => 44.9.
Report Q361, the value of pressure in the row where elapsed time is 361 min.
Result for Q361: 40.3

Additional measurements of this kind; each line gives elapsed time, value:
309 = 26.7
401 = 33.6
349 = 41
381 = 42.4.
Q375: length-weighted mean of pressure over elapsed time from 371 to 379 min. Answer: 45.8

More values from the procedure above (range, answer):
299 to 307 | 36.1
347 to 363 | 43.3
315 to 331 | 35.1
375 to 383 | 44.6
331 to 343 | 45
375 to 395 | 42.6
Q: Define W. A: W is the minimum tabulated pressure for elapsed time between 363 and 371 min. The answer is 43.9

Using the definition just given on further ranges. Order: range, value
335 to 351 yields 41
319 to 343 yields 33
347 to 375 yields 40.3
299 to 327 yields 23.7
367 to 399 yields 37.6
